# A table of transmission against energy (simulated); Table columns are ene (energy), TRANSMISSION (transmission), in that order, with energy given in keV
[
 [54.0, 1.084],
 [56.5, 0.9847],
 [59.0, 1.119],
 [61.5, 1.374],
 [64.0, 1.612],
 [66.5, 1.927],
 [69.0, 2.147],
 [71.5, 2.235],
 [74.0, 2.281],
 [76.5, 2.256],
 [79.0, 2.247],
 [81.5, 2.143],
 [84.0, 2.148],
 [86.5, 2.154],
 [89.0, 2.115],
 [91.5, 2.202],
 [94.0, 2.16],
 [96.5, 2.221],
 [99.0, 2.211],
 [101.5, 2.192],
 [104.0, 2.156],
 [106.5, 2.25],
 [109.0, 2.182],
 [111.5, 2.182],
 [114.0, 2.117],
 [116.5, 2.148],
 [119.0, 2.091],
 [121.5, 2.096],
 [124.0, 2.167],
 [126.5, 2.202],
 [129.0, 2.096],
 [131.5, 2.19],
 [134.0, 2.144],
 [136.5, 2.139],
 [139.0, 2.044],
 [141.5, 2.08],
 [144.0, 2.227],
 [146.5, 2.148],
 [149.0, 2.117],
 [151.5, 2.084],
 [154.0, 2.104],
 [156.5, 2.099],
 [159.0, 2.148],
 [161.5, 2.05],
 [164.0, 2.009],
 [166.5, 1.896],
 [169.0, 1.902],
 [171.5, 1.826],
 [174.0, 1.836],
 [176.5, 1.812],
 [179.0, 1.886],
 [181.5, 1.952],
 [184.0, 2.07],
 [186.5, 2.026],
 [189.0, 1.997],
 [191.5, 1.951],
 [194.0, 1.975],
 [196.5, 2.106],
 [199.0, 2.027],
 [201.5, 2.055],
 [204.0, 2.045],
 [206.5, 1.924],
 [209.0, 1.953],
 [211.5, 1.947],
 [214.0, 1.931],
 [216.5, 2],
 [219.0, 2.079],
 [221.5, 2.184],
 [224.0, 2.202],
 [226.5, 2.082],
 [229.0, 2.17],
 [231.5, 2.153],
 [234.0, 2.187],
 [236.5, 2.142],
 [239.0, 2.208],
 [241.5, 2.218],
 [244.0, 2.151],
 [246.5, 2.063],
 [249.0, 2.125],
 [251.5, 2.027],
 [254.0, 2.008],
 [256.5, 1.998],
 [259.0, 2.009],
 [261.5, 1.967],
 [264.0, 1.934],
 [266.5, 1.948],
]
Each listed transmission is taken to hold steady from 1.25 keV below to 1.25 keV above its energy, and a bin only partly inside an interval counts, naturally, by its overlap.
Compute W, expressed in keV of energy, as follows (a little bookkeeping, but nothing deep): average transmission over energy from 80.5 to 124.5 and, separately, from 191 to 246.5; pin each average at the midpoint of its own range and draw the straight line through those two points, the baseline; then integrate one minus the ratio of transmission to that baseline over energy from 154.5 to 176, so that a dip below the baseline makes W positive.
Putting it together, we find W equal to 1.50 keV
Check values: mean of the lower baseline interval 2.16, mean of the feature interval 1.97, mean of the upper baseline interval 2.08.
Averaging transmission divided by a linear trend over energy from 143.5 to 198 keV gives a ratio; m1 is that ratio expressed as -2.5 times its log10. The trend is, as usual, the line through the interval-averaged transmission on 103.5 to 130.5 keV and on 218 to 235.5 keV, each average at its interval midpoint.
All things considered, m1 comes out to 0.076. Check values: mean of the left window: 2.15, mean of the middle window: 2.01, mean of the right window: 2.15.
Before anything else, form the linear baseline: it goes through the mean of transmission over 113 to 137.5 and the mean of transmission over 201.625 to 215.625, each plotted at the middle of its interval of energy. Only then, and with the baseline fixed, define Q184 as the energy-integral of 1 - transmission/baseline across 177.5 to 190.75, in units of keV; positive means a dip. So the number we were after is 0.2 keV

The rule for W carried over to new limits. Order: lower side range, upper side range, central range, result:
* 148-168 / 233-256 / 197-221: 1.0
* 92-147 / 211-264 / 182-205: 1.0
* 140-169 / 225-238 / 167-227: 3.7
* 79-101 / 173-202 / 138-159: -0.6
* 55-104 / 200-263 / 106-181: -1.9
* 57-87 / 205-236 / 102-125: -2.1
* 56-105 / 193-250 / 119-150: -1.5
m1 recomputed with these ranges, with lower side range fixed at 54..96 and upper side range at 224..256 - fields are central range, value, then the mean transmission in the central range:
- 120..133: -0.08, 2.15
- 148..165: -0.03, 2.09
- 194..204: 0.01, 2.05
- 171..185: 0.08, 1.9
